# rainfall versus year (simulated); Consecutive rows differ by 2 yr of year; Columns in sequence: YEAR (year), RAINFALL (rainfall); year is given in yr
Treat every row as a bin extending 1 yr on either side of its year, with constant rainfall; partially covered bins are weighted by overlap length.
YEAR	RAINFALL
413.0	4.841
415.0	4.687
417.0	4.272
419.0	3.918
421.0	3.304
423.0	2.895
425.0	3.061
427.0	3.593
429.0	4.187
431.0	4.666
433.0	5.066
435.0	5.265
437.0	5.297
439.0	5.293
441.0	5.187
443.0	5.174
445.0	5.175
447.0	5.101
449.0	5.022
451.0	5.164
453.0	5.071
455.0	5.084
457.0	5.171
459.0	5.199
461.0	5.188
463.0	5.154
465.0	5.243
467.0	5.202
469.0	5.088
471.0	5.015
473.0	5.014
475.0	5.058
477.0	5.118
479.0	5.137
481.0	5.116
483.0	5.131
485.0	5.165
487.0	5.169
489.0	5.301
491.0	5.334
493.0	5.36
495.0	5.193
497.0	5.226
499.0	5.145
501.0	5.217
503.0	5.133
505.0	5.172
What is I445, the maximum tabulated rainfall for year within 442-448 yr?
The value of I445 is 5.175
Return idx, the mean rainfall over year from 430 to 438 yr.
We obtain 5.07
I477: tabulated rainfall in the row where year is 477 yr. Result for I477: 5.118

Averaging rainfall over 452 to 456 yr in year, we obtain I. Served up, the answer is 5.08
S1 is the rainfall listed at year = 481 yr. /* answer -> 5.116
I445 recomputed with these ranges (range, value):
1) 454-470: 5.243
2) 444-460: 5.199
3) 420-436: 5.265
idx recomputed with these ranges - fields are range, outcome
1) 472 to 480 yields 5.08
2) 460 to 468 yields 5.2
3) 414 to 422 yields 4.05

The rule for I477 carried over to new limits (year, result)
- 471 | 5.015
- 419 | 3.918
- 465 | 5.243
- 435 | 5.265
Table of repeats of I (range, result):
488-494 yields 5.33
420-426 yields 3.09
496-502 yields 5.2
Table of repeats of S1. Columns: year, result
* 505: 5.172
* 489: 5.301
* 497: 5.226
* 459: 5.199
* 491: 5.334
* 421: 3.304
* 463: 5.154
